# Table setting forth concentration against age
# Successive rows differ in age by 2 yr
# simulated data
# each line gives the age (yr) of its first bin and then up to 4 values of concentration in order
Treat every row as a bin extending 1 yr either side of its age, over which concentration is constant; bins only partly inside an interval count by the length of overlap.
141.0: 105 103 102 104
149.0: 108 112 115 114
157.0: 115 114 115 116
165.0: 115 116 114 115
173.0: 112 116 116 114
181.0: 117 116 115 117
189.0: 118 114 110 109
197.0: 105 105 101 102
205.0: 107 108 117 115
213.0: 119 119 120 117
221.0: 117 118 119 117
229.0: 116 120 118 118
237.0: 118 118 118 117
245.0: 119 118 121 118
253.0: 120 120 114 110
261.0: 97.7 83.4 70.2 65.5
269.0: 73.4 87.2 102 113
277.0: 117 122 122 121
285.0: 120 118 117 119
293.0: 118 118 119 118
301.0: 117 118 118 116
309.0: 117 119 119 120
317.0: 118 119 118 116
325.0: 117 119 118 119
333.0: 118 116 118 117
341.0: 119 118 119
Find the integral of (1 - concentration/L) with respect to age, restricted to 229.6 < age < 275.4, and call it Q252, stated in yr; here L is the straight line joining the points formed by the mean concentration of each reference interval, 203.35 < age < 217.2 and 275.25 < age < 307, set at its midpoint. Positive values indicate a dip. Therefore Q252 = 3.71 yr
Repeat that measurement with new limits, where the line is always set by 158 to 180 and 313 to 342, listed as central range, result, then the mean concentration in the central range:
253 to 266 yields 1.8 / 101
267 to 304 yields 1.6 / 112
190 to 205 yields 1.1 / 107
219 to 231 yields -0.2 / 118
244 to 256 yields -0.3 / 119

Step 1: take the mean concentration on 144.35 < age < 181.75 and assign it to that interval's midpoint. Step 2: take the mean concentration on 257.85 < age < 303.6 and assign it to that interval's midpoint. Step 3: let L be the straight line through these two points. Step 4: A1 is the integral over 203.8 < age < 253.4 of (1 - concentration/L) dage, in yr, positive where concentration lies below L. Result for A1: -3.3 yr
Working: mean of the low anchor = 113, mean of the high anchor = 107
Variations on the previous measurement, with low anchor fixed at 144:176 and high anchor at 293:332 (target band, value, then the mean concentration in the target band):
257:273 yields 4.0 yr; 86.9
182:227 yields 0.4 yr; 113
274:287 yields -0.2 yr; 119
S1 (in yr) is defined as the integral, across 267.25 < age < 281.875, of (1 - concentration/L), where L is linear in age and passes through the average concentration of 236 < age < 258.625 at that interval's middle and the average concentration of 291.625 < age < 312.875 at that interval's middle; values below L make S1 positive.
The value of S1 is 1.8 yr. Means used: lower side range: 118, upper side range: 118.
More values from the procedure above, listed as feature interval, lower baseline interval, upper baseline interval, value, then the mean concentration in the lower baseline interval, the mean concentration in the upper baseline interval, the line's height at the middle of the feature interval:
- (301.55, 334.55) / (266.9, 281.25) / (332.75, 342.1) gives -1.60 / 101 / 118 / 113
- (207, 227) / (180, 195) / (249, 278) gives -1.51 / 115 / 100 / 109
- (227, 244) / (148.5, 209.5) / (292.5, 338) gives -0.45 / 113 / 118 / 115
